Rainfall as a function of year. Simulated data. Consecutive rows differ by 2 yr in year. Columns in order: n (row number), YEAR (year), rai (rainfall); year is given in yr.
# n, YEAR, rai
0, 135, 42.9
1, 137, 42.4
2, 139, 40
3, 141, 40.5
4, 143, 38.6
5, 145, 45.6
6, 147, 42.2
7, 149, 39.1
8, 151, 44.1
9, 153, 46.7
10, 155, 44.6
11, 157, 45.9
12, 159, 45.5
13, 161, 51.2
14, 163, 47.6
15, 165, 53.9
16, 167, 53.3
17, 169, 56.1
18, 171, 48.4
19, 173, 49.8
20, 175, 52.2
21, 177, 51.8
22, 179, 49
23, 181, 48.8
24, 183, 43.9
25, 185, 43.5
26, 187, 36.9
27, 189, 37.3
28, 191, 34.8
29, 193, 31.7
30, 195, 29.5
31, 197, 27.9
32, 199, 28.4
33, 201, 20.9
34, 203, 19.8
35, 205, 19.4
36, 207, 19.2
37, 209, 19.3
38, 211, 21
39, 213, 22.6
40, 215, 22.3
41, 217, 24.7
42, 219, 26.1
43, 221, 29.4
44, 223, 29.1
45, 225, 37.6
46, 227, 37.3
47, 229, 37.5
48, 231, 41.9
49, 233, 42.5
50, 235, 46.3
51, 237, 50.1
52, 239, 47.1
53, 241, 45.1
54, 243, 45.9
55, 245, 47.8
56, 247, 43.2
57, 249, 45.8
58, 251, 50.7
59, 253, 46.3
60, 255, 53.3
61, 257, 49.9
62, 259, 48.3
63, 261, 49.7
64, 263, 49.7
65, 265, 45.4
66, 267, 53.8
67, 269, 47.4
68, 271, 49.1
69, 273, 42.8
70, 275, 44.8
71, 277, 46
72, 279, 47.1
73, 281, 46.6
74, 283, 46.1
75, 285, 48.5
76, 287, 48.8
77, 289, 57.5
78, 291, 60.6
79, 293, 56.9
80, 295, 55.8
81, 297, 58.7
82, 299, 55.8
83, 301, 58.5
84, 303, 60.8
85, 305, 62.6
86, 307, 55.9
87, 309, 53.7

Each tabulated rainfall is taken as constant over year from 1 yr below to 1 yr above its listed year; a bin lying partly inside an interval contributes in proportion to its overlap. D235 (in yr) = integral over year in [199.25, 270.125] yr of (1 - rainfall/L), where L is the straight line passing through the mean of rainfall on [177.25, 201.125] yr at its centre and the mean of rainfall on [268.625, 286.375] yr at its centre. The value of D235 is 7.3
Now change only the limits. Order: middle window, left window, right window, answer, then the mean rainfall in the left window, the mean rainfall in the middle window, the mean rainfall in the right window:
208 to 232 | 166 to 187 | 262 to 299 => 10.0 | 49.1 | 29.1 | 50.5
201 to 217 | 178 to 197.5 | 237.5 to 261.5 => 8.0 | 38.6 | 20.8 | 47.8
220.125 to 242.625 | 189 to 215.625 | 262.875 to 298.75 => -3.9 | 24.9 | 40.6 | 50.4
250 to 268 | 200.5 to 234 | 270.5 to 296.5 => -3.4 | 27.8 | 49.7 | 50.2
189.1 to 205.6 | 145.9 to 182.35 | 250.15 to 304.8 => 7.3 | 48.3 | 27.3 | 51.2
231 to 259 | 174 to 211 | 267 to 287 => -3.4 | 33.8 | 47.1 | 47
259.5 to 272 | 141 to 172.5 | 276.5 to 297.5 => 0.5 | 46.7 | 49.1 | 52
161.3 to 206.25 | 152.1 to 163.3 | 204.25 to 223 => -4.6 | 46.9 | 40.3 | 23.1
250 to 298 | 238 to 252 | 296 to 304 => 2.4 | 46.5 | 50.2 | 58.5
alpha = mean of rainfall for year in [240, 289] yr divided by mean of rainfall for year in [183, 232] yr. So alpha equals 1.63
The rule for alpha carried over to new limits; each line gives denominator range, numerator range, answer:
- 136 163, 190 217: 0.56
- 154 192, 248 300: 1.07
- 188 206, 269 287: 1.68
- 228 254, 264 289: 1.05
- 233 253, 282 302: 1.17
